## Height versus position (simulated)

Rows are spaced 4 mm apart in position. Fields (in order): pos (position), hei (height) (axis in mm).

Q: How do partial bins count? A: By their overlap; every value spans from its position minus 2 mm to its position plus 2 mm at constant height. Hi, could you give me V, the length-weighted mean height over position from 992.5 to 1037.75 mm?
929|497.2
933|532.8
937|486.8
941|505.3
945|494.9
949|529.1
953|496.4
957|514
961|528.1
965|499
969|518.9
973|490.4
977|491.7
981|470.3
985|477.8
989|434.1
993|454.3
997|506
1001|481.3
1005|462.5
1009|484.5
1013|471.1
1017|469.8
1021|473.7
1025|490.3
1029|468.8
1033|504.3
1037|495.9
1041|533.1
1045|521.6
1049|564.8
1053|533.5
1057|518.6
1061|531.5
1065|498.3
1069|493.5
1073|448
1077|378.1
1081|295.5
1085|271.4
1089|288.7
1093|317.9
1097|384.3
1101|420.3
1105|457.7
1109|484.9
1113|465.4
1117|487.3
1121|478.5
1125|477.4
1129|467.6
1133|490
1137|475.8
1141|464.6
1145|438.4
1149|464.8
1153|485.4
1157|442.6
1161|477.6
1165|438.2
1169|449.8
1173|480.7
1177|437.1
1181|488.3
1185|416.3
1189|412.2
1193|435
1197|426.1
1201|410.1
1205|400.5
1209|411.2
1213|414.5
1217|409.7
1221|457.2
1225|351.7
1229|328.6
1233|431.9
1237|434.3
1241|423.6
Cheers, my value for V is 481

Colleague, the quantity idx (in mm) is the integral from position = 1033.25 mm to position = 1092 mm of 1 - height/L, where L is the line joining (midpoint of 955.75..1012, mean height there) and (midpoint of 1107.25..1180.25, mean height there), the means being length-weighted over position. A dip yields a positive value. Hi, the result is 2.8 mm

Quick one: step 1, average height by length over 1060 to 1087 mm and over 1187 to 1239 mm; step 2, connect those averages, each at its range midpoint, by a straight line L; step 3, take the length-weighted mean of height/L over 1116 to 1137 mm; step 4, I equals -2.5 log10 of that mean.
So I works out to -0.166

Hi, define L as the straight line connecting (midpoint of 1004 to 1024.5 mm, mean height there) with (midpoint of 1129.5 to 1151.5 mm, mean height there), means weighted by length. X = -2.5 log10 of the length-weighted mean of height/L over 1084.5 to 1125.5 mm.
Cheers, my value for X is 0.13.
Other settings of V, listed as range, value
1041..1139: 450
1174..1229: 418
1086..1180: 445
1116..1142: 477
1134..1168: 461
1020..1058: 511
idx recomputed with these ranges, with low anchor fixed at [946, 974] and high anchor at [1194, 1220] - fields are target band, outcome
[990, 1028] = 1.2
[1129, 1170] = -2.5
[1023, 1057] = -2.5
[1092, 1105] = 1.9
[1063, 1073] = -0.4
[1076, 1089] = 4.4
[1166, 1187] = -1.3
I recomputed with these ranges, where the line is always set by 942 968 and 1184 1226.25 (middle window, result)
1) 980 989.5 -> 0.08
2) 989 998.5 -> 0.06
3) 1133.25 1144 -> -0.07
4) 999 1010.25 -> 0.04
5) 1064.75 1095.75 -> 0.25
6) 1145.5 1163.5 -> -0.07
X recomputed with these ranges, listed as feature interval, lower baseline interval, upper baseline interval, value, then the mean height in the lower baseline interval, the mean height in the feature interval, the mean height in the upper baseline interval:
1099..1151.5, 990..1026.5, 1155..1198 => -0.028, 476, 467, 446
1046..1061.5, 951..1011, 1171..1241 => -0.154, 487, 537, 420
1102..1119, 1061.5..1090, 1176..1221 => -0.171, 393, 471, 425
